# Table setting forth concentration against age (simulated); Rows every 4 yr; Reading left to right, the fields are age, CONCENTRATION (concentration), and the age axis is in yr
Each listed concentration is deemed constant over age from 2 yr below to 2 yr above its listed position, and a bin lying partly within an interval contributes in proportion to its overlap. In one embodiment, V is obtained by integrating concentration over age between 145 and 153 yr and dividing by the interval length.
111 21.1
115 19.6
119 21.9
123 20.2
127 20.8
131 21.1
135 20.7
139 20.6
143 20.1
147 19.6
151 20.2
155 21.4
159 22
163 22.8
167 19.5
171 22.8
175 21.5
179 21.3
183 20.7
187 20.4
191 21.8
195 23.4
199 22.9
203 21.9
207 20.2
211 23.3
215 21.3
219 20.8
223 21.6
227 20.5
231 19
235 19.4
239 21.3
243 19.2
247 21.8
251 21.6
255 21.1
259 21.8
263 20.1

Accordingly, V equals 19.9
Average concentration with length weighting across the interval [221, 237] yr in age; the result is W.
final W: 20.1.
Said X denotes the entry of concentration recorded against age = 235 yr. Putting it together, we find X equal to 19.4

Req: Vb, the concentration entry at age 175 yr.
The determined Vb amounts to 21.5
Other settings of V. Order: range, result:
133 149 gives 20.2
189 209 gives 22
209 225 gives 21.8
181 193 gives 21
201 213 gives 21.8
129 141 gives 20.8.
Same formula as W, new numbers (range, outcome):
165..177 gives 21.3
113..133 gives 20.7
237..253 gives 21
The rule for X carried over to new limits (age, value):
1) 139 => 20.6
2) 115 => 19.6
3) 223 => 21.6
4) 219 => 20.8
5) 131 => 21.1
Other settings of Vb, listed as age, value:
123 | 20.2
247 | 21.8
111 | 21.1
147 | 19.6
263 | 20.1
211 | 23.3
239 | 21.3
